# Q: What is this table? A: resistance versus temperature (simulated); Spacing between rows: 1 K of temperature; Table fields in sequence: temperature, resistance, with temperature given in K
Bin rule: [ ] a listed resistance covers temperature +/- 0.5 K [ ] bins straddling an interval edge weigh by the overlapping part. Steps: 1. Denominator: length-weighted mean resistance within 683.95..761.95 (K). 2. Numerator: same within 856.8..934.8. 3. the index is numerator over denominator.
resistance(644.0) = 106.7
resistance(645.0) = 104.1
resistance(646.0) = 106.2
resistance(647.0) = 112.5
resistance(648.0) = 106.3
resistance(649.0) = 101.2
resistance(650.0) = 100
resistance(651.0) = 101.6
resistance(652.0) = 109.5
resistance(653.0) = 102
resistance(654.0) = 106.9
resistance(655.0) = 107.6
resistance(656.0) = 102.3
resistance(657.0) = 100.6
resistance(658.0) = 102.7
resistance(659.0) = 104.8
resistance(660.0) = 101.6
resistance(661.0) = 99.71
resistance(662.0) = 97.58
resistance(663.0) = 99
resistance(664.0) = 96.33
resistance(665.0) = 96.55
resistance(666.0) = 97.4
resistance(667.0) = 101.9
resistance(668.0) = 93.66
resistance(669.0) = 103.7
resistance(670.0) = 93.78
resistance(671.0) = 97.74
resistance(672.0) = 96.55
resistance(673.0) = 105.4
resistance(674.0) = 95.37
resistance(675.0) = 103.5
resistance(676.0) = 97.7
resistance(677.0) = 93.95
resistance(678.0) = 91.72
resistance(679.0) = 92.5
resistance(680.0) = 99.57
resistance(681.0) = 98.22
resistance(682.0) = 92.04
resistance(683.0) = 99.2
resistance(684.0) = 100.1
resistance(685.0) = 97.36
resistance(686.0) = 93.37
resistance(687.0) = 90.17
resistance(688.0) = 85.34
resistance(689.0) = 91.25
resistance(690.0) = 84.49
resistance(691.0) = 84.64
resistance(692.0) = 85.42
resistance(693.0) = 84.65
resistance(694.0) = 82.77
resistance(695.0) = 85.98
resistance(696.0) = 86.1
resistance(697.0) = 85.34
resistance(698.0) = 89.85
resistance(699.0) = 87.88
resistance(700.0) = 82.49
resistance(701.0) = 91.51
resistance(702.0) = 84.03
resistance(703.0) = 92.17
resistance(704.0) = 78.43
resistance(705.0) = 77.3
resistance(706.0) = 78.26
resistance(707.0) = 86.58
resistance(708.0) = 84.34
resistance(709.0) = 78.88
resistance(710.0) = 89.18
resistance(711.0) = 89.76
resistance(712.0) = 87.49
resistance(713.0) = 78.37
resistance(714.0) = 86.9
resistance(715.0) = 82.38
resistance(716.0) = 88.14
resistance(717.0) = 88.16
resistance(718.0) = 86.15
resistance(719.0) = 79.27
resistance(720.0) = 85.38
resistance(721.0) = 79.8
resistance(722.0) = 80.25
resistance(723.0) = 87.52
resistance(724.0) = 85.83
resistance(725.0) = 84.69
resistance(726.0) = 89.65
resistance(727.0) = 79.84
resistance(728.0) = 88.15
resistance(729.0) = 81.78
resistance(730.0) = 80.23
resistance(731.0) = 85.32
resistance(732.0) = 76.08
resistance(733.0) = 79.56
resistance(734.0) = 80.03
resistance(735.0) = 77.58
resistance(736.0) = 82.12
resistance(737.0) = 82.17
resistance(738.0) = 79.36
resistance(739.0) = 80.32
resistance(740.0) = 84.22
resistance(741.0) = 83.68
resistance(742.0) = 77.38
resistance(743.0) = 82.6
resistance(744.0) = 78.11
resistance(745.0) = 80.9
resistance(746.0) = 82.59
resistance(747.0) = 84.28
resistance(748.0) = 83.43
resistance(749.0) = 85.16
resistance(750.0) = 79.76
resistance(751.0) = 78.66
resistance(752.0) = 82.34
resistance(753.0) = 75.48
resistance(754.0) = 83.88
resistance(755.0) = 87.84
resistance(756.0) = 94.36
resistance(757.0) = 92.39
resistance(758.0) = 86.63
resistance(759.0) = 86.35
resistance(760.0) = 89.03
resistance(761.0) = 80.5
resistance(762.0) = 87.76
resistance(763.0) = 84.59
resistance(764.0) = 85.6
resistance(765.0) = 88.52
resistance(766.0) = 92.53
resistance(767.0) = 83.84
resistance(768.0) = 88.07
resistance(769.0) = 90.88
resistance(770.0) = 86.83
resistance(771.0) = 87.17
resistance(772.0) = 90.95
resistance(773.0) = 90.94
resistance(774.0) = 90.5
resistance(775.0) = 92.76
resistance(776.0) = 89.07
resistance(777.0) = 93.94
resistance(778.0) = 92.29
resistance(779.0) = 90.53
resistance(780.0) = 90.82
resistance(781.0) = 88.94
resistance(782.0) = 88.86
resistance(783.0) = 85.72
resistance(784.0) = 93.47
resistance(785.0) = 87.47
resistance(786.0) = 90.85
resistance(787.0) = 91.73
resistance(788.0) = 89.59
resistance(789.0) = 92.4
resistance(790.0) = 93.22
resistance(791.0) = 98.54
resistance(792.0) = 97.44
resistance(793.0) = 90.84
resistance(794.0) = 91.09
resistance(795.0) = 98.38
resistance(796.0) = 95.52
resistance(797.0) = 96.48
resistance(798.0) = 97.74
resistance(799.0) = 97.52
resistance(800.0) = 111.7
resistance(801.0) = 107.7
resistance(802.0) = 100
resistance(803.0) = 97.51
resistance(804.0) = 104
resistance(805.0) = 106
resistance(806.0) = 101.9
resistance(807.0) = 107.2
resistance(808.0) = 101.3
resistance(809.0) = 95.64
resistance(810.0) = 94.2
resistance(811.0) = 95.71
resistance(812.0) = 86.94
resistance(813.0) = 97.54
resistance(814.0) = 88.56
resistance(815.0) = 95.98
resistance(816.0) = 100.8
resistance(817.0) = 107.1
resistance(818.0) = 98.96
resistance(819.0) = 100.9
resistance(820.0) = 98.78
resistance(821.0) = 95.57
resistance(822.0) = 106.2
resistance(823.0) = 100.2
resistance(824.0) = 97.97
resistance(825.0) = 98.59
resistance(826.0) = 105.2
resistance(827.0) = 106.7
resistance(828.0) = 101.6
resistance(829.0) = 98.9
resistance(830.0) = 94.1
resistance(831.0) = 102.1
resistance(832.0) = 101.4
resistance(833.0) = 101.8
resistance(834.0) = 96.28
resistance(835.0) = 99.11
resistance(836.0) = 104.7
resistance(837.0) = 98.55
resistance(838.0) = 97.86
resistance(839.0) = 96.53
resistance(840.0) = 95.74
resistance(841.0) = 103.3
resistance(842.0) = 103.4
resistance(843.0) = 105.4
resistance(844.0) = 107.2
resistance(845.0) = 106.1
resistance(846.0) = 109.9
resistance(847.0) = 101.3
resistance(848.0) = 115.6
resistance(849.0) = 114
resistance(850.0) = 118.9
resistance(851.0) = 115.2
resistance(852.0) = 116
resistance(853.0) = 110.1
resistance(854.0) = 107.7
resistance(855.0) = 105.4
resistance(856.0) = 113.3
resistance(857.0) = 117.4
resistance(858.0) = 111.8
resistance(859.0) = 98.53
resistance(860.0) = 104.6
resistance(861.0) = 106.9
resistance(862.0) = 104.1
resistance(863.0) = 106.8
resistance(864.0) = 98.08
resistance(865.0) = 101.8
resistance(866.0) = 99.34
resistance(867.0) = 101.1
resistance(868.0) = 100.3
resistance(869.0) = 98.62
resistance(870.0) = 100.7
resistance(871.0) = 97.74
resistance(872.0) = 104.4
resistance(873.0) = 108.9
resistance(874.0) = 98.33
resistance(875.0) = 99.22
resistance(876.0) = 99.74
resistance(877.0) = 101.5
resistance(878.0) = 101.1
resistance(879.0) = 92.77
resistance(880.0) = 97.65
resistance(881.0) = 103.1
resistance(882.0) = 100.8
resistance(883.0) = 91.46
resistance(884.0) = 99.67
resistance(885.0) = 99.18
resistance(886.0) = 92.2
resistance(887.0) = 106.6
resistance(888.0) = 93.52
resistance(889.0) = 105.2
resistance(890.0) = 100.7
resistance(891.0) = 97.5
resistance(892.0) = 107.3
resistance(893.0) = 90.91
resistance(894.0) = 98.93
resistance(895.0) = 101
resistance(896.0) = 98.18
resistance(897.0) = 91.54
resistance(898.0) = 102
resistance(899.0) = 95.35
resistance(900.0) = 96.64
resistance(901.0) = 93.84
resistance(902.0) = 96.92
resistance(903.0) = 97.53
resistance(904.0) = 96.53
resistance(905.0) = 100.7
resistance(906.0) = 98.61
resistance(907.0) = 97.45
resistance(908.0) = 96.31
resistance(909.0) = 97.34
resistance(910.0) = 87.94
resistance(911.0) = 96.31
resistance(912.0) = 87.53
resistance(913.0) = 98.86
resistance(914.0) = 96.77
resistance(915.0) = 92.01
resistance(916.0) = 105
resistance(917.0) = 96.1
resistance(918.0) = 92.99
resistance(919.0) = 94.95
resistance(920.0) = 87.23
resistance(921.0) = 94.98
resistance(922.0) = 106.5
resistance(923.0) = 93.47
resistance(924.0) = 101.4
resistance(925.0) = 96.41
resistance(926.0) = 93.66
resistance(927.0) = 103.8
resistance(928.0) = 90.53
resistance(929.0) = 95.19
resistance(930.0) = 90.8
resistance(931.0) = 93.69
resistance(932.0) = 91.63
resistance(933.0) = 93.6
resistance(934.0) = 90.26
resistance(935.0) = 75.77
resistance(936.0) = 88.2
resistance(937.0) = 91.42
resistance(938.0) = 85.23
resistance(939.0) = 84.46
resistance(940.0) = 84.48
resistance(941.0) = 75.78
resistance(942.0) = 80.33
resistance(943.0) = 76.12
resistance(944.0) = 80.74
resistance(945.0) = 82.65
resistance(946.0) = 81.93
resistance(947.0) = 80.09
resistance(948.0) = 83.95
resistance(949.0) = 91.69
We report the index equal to 1.2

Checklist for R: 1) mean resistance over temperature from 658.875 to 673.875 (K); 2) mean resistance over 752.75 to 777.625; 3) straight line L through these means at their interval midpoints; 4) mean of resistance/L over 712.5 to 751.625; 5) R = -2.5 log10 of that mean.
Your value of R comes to 0.116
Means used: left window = 98.8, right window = 88.2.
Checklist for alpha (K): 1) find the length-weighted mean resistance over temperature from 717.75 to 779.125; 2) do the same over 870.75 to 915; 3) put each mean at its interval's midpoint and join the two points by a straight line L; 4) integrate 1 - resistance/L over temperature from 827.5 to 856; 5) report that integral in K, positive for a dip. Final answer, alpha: -3.5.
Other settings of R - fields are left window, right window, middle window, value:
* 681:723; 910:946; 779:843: -0.11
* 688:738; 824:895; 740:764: 0.07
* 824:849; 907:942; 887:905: -0.03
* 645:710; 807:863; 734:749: 0.20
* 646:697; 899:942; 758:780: 0.08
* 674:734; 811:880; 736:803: 0.06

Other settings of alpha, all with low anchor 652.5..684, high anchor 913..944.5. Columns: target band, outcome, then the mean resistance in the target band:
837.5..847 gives -0.9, 103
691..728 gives 4.9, 84.8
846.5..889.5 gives -4.9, 104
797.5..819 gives -1.1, 99.7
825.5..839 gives -0.9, 100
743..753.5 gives 1.7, 81.1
